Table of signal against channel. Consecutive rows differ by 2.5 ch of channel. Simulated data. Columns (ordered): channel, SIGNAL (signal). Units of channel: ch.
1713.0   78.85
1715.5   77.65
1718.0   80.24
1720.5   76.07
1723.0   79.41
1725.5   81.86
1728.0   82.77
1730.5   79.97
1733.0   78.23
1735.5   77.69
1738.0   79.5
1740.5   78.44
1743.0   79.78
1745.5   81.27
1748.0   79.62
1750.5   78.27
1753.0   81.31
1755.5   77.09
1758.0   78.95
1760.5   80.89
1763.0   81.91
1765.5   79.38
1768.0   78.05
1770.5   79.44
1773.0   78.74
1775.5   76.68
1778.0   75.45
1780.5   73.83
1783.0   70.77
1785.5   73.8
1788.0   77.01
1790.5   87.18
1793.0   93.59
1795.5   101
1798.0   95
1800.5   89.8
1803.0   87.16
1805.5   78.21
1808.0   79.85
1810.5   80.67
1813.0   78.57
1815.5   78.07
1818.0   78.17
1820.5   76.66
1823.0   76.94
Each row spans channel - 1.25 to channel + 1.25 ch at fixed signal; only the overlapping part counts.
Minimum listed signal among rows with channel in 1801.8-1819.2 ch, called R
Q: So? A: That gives 78.07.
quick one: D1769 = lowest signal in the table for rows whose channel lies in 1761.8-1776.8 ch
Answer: 76.68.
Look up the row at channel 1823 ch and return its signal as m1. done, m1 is 76.94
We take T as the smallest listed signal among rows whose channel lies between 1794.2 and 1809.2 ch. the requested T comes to 78.21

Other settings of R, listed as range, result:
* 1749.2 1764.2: 77.09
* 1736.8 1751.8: 78.27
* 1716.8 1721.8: 76.07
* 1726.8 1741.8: 77.69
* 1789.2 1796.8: 87.18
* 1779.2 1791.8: 70.77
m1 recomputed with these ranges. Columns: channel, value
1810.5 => 80.67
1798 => 95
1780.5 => 73.83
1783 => 70.77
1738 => 79.5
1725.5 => 81.86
